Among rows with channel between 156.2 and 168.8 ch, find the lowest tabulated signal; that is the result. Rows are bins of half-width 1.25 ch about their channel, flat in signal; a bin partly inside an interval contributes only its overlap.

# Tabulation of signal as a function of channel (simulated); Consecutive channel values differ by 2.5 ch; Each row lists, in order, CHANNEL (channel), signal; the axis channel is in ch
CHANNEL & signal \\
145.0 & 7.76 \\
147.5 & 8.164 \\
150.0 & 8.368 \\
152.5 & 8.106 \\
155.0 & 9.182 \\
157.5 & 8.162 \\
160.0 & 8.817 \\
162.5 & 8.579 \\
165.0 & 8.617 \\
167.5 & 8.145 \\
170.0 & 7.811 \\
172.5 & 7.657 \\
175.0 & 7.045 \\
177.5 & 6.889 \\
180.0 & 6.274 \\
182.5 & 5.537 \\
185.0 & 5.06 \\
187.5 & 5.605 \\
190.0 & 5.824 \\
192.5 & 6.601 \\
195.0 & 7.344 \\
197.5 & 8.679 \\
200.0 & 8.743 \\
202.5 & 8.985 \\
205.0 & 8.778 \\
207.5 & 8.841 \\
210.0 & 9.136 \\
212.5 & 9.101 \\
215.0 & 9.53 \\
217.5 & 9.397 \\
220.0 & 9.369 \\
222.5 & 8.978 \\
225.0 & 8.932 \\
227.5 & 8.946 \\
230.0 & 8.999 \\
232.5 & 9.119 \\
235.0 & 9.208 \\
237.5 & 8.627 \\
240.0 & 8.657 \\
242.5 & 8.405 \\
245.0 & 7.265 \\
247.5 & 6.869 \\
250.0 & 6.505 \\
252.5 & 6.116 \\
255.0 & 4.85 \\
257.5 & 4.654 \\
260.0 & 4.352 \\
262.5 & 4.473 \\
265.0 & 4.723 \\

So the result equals 8.145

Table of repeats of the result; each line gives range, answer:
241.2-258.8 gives 4.654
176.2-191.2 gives 5.06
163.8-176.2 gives 7.045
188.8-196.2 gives 5.824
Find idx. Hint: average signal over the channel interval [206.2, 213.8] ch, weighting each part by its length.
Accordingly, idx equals 9.03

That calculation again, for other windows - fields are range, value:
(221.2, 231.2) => 8.97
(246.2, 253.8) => 6.49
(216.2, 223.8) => 9.25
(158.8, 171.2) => 8.39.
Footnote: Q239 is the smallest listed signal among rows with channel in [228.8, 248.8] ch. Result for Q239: 6.869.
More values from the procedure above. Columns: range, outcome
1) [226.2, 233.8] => 8.946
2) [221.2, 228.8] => 8.932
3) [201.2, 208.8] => 8.778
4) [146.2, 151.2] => 8.164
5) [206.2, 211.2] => 8.841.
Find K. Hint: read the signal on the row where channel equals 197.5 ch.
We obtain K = 8.679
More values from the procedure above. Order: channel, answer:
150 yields 8.368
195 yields 7.344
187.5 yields 5.605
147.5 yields 8.164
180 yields 6.274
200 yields 8.743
